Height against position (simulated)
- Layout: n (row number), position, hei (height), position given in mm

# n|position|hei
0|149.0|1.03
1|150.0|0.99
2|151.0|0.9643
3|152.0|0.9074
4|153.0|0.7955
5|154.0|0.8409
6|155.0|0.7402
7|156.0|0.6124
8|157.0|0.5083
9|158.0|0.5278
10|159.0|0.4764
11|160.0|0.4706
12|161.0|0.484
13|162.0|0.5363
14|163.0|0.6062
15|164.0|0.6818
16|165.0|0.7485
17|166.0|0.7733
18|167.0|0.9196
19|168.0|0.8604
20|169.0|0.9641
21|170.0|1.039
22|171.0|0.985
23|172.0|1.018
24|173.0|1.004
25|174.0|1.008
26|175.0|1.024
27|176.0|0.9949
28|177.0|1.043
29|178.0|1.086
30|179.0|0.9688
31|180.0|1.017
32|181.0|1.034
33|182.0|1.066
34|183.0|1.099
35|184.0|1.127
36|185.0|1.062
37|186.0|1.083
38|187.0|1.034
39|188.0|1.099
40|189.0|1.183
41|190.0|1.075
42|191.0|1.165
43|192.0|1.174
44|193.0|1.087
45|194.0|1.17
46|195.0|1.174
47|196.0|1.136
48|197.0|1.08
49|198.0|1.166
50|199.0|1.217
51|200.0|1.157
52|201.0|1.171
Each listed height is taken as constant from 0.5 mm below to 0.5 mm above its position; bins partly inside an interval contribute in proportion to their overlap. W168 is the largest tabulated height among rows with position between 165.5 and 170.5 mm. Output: 1.039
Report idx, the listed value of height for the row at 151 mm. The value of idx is 0.9643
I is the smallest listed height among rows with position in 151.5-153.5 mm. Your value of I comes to 0.7955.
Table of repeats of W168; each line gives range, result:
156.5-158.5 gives 0.5278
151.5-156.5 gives 0.9074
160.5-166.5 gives 0.7733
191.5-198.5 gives 1.174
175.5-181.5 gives 1.086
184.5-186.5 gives 1.083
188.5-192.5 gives 1.183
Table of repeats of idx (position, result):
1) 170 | 1.039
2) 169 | 0.9641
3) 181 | 1.034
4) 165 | 0.7485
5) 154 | 0.8409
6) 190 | 1.075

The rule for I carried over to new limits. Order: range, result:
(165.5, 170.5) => 0.7733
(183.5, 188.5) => 1.034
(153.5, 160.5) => 0.4706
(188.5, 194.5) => 1.075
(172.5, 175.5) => 1.004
